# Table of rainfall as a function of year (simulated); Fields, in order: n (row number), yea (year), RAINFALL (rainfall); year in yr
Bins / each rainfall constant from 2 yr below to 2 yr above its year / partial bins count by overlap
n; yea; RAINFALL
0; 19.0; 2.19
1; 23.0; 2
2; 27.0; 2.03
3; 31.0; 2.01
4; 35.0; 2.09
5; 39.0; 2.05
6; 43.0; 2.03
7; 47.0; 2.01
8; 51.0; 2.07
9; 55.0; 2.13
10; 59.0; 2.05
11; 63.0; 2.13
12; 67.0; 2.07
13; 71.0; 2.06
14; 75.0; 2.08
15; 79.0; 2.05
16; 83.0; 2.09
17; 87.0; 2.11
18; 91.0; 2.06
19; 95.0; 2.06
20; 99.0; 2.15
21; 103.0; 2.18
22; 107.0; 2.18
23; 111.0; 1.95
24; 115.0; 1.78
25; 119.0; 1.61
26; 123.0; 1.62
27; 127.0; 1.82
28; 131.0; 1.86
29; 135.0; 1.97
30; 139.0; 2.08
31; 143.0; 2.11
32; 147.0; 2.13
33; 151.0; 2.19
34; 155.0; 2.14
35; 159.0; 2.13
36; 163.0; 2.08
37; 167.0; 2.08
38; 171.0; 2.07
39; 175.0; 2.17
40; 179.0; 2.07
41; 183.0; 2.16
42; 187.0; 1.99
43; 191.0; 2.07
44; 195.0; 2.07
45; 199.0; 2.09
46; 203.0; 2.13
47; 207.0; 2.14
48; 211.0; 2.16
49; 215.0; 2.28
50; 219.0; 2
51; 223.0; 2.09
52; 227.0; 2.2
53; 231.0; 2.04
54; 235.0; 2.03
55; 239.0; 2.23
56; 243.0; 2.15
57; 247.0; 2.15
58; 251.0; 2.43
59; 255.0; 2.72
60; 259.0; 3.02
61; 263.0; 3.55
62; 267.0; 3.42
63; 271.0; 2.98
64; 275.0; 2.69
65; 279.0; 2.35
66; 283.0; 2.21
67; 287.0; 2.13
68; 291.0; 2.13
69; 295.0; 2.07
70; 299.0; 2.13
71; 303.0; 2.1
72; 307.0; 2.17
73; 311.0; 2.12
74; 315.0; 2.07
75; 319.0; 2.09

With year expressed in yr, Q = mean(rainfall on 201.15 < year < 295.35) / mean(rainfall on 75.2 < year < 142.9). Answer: 1.21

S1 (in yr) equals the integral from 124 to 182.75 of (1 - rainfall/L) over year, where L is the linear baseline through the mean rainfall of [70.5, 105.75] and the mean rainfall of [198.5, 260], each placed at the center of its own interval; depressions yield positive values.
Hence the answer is 2.7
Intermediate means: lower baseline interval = 2.1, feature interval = 2.06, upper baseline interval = 2.23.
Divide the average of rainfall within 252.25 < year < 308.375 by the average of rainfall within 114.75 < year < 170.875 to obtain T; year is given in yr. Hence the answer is 1.29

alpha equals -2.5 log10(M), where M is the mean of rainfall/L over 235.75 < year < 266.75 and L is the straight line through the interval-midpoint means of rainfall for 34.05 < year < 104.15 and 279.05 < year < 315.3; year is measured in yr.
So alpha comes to -0.23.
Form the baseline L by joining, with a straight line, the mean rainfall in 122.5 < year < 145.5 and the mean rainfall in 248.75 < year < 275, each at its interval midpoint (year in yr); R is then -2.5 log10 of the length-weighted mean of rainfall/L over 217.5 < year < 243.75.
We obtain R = 0.28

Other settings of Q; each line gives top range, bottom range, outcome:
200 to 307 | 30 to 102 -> 1.14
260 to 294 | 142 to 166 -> 1.26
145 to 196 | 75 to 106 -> 1.00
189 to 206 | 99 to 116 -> 1.02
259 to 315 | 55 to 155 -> 1.22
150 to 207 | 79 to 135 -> 1.07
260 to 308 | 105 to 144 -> 1.33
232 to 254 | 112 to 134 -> 1.26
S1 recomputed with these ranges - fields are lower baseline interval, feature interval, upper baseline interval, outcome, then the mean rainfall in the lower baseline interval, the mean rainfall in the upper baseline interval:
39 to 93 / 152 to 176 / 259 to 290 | 2.8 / 2.07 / 2.76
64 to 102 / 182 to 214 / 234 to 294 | 3.7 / 2.08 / 2.55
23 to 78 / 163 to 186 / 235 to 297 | 2.3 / 2.06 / 2.53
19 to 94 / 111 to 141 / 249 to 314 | 5.1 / 2.07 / 2.51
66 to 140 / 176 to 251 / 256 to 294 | 9.9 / 1.99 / 2.7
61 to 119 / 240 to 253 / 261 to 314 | 0.7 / 2.05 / 2.46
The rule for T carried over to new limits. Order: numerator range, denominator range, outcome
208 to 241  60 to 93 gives 1.02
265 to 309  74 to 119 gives 1.17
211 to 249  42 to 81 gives 1.03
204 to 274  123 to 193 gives 1.19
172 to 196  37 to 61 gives 1.02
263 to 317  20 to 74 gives 1.16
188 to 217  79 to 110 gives 1.01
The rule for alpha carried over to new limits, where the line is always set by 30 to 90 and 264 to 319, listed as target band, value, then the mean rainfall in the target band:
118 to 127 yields 0.28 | 1.66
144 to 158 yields 0.02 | 2.15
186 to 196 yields 0.10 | 2.05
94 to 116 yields 0.03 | 2.06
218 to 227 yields 0.10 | 2.08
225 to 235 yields 0.09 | 2.1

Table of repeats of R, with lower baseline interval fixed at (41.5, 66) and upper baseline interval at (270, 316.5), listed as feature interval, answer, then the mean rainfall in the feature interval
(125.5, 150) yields 0.07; 2.01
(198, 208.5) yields 0.03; 2.12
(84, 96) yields 0.01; 2.08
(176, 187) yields 0.03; 2.1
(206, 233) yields 0.03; 2.13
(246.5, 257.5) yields -0.13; 2.5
